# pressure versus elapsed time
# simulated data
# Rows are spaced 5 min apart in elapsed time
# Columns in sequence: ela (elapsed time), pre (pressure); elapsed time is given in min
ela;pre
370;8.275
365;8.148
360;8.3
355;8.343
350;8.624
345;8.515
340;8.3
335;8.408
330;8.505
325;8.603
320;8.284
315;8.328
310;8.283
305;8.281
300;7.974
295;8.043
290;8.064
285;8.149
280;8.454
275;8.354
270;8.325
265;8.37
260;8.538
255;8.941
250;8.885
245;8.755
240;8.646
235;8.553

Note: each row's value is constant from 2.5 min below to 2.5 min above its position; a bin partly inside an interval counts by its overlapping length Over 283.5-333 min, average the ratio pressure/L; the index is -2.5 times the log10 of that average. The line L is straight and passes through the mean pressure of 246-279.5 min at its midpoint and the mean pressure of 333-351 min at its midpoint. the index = 0.032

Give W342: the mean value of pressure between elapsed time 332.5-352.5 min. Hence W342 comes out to 8.46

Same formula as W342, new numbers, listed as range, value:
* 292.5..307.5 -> 8.1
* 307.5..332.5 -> 8.4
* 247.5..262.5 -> 8.79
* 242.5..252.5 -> 8.82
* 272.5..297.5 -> 8.21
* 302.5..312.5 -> 8.28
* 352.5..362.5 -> 8.32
